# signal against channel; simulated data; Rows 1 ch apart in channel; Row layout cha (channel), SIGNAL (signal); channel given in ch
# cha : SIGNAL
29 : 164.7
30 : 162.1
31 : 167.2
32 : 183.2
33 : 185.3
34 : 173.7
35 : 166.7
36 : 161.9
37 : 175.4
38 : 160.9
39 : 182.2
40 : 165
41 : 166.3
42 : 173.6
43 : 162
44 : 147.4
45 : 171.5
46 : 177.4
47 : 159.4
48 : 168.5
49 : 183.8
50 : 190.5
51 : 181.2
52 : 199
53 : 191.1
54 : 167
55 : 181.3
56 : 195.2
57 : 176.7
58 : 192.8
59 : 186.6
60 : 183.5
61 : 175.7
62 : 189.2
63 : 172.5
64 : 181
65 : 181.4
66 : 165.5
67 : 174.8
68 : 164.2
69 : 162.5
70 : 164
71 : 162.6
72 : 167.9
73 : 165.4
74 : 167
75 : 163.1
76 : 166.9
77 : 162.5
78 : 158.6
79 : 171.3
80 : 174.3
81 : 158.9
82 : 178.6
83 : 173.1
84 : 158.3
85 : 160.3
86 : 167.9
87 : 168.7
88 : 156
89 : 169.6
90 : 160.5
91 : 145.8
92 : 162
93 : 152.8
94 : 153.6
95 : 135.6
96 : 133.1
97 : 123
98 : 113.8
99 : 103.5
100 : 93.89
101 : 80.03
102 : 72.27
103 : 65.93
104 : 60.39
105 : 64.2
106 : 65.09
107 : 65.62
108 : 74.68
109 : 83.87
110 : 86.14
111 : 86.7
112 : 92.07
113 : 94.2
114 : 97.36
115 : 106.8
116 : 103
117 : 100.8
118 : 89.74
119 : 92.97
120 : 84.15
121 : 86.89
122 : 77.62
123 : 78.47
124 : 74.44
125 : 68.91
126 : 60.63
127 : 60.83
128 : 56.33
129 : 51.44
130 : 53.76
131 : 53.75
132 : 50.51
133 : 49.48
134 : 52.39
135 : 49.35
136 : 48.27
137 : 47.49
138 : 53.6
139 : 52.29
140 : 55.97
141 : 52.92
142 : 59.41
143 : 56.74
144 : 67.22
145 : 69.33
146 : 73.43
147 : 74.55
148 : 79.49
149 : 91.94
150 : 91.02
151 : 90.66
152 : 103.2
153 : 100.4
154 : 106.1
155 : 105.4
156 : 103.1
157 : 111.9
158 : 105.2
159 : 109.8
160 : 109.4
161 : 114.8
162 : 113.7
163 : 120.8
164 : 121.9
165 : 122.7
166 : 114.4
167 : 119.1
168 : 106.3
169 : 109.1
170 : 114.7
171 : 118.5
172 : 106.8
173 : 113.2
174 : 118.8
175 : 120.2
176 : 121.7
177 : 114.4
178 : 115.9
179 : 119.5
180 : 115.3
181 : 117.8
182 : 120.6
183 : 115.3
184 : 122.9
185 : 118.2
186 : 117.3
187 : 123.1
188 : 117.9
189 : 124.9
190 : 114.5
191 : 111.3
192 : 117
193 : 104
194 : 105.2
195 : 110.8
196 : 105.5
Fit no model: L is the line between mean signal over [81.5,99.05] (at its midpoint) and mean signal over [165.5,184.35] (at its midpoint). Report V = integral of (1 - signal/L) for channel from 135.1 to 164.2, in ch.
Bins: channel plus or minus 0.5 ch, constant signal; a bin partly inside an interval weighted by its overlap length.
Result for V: 9.4 ch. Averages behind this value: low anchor 152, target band 85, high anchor 116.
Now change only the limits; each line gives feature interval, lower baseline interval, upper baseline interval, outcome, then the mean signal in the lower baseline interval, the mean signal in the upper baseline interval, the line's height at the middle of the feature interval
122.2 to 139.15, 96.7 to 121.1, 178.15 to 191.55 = 6.86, 87.2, 118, 96.1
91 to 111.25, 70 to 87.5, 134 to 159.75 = 5.66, 166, 78.1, 137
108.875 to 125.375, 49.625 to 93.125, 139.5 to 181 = 5.69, 172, 101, 135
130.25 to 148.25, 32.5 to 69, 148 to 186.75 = 9.80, 176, 112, 127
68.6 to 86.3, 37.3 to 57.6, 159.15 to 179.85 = -0.58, 175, 116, 160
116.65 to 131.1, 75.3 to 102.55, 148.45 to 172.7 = 6.25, 146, 109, 128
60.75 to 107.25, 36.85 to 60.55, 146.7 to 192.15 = 3.86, 177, 112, 158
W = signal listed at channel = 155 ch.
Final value 105.4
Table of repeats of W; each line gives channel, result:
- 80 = 174.3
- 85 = 160.3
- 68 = 164.2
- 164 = 121.9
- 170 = 114.7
